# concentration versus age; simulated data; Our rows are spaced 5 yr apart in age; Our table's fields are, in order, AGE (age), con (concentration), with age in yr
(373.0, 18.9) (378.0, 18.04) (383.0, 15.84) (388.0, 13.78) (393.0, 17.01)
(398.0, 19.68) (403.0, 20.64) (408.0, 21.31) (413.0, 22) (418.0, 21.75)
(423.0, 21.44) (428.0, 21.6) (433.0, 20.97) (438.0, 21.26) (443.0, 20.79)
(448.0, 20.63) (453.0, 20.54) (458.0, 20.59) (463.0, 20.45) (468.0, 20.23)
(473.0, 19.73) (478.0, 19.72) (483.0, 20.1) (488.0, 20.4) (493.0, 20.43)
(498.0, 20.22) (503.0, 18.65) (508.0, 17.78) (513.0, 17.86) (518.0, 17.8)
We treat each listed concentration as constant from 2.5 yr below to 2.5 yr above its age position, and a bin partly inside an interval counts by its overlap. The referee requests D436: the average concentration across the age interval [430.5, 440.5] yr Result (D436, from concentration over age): 21.1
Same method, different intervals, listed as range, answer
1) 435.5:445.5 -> 21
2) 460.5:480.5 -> 20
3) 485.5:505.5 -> 19.9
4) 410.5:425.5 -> 21.7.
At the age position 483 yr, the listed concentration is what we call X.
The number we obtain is 20.1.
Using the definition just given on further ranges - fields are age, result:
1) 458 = 20.59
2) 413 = 22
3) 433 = 20.97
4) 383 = 15.84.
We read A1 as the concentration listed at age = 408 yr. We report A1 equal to 21.31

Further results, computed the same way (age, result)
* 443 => 20.79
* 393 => 17.01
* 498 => 20.22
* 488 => 20.4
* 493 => 20.43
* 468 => 20.23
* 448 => 20.63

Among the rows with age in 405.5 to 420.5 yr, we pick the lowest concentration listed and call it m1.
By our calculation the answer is 21.31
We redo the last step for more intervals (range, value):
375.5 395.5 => 13.78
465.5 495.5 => 19.72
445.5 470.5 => 20.23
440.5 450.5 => 20.63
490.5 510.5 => 17.78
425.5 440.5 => 20.97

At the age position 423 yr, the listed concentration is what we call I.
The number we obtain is 21.44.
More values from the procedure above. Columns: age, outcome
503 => 18.65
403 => 20.64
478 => 19.72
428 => 21.6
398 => 19.68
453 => 20.54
